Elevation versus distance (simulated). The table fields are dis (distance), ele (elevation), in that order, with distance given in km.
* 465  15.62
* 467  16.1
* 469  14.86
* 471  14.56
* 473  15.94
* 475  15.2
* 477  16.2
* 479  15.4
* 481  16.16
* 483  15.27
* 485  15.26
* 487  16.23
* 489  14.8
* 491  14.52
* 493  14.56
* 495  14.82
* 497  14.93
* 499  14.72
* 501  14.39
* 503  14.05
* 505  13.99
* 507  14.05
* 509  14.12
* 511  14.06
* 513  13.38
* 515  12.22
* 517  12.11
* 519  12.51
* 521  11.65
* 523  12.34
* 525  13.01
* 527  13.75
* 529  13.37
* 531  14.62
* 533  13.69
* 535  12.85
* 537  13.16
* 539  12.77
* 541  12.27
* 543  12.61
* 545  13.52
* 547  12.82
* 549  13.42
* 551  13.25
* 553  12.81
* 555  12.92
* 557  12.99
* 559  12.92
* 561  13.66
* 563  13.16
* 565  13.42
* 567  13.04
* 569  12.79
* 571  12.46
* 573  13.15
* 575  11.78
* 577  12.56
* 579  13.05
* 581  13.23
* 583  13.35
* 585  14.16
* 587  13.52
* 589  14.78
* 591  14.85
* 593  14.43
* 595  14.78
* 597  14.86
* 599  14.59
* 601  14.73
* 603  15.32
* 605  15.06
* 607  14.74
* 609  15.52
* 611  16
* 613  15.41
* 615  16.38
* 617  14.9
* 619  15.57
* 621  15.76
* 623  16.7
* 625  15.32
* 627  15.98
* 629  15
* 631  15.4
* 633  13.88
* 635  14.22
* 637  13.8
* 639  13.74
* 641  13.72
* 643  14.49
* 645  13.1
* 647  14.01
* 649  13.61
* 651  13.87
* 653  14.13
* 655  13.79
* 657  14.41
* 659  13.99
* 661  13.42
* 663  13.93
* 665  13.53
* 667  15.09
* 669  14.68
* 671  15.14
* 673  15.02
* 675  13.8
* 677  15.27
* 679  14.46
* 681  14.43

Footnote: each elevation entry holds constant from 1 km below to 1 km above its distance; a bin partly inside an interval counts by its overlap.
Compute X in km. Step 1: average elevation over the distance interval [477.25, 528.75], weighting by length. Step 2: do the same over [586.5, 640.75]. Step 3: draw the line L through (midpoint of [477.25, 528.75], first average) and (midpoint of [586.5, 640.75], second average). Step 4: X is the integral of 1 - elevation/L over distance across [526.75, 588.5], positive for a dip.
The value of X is 6.0 km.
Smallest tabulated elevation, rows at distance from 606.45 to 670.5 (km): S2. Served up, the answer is 13.1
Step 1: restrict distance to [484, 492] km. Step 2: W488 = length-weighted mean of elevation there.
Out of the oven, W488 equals 15.2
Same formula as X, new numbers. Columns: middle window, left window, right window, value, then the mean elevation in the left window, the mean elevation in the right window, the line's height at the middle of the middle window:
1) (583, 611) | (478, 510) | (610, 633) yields 1.3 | 14.8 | 15.6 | 15.4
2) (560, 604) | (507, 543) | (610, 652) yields 0.9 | 13.1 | 14.8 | 14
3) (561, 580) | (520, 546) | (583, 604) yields 1.5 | 13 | 14.5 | 14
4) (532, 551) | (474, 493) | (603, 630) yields 3.0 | 15.4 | 15.6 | 15.5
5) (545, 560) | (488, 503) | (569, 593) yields 0.8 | 14.6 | 13.4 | 13.8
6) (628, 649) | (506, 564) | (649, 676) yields -0.2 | 13.1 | 14.2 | 14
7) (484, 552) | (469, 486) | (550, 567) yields 3.2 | 15.5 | 13.1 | 14.3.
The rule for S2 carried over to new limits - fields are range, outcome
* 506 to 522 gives 11.65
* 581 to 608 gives 13.23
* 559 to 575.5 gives 11.78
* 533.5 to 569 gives 12.27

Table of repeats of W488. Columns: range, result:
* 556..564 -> 13.2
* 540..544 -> 12.4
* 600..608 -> 15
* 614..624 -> 15.9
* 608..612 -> 15.8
